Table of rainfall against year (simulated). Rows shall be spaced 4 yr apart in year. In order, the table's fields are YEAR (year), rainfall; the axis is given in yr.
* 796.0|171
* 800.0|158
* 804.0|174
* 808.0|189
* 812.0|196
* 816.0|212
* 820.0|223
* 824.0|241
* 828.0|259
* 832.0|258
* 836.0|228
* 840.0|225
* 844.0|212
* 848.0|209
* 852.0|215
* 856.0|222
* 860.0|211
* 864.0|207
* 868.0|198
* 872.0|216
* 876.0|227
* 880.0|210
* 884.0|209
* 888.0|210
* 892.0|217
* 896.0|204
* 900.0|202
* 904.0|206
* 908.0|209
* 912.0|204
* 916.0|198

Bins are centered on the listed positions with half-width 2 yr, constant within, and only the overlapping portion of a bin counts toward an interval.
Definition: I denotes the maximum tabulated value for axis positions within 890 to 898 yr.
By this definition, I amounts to 217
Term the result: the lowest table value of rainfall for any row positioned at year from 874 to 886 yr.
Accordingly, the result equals 209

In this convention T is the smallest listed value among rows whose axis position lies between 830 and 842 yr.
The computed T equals 225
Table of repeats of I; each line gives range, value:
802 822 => 223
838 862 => 225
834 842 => 228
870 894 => 227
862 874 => 216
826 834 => 259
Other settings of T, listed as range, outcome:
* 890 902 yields 202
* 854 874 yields 198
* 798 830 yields 158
